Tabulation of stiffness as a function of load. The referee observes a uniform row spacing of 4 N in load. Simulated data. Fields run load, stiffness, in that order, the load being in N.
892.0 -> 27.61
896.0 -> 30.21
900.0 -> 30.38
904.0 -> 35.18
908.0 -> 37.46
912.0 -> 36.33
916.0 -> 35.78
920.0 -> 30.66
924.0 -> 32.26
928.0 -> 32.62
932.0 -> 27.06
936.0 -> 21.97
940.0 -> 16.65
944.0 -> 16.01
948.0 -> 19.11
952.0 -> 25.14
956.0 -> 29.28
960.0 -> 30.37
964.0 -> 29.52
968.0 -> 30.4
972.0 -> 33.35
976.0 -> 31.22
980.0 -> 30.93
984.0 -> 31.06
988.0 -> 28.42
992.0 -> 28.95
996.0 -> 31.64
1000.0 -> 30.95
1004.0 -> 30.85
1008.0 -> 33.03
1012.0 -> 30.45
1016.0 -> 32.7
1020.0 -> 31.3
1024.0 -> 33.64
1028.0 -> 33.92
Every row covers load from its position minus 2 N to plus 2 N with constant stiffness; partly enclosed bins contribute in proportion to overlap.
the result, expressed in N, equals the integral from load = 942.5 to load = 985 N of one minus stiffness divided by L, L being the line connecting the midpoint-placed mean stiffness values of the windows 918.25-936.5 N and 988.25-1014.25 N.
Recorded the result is 3.17 N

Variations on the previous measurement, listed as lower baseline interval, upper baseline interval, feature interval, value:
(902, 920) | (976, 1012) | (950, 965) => 2.0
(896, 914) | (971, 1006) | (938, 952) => 6.1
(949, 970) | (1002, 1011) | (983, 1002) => 0.4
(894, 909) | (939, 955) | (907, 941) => -4.3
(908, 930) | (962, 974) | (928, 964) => 9.2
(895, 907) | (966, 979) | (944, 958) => 3.8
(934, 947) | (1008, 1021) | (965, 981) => -4.8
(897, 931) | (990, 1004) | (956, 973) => 0.6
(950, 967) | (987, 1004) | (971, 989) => -0.9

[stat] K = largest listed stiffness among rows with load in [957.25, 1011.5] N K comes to 33.35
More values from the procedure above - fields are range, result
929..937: 27.06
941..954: 25.14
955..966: 30.37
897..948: 37.46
